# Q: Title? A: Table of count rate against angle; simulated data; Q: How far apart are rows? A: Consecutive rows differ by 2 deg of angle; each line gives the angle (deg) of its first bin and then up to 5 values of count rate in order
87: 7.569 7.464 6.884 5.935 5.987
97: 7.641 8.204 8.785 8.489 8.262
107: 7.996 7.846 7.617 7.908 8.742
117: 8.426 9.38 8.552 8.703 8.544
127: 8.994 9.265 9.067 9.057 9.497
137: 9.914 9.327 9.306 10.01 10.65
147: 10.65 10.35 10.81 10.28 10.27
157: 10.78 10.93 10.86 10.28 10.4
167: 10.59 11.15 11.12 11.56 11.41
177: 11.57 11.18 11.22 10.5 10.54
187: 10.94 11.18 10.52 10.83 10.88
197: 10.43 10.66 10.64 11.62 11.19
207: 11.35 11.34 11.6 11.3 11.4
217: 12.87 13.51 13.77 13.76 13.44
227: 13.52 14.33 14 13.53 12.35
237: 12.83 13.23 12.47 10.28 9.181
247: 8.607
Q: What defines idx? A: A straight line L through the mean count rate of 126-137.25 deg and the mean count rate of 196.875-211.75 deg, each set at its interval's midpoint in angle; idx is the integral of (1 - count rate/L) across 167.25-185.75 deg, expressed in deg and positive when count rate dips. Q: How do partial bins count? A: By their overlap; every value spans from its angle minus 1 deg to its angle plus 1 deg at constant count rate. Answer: -1.27 deg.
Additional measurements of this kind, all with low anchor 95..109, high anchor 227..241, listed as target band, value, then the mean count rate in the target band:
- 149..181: -0.9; 10.9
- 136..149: -0.5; 10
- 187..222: 2.0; 11.5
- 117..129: 0.1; 8.84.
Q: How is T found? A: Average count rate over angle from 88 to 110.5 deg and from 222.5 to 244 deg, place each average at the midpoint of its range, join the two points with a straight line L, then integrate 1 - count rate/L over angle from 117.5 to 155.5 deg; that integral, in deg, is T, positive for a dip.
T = -2.0 deg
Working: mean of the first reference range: 7.59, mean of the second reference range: 13.1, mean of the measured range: 9.59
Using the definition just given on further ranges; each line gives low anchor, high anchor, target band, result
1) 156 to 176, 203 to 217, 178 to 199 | 0.73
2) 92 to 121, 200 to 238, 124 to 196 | -1.96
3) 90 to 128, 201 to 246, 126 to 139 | -0.53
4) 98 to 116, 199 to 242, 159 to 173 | -0.47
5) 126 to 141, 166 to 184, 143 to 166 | -0.72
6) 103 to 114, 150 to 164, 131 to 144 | 0.08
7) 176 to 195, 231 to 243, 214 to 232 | -1.66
